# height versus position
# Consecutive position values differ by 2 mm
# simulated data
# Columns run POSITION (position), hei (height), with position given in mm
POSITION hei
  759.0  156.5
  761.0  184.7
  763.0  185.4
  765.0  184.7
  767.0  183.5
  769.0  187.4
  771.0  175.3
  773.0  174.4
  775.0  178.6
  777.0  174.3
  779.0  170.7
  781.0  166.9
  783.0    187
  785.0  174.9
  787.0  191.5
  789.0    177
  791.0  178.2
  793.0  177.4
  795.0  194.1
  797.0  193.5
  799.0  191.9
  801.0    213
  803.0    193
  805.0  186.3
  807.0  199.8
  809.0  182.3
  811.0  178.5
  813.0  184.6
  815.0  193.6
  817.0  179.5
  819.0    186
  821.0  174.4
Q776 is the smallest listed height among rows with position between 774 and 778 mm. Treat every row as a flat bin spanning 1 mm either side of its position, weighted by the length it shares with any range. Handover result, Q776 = 174.3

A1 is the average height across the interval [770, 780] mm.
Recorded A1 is 175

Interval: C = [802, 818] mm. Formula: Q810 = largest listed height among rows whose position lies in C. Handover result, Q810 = 199.8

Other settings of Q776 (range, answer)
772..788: 166.9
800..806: 186.3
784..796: 174.9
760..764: 184.7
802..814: 178.5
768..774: 174.4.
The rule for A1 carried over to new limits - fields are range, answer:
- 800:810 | 195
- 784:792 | 180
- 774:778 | 176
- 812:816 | 189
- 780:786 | 176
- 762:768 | 185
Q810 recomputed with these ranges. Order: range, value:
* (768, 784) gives 187.4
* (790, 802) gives 213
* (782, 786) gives 187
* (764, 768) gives 184.7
